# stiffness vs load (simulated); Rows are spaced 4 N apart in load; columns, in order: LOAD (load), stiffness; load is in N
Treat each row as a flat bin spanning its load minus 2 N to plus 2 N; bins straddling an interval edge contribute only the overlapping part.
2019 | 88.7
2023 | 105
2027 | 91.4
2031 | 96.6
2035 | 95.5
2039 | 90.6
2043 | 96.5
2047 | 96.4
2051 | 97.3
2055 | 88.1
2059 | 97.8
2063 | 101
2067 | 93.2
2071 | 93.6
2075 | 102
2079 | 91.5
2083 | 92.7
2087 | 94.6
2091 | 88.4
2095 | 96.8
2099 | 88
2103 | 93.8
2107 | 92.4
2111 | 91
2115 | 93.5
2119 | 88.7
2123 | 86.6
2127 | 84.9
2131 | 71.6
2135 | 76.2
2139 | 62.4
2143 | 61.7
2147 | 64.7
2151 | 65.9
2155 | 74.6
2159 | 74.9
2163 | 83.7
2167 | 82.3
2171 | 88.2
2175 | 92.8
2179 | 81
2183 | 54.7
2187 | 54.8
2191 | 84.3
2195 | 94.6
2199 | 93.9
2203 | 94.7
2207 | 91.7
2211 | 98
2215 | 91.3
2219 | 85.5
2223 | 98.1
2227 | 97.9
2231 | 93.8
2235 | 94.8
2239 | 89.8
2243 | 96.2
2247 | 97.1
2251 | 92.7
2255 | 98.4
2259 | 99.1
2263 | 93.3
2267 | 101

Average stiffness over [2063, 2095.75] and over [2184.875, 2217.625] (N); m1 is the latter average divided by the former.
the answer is 0.9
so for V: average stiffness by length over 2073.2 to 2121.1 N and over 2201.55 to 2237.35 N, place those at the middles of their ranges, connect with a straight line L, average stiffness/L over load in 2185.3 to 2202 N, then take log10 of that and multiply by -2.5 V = 0.13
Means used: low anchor 92.7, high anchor 93.9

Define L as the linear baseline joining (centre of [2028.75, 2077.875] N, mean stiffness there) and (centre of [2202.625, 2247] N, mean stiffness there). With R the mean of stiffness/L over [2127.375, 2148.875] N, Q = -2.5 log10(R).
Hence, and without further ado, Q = 0.35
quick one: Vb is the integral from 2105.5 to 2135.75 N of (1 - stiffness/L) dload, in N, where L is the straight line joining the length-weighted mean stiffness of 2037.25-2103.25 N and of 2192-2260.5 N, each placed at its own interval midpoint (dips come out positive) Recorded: 2.7 N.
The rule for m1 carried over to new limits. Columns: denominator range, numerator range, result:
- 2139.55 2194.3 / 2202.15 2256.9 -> 1.27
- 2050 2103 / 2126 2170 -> 0.78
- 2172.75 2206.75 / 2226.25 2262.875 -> 1.16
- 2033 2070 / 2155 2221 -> 0.88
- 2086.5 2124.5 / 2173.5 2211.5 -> 0.91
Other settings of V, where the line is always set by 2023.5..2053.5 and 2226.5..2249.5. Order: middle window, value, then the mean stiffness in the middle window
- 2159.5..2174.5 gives 0.13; 84.6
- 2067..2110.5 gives 0.02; 93.3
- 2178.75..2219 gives 0.13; 84.1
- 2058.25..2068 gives -0.03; 97.7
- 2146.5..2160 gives 0.33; 70.3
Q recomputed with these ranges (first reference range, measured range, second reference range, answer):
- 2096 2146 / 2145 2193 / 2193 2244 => 0.17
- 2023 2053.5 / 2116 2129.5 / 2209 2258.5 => 0.10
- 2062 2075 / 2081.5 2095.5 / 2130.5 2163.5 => -0.04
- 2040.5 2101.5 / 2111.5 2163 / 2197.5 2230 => 0.23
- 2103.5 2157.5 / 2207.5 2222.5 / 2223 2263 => -0.01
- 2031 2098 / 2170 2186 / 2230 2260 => 0.23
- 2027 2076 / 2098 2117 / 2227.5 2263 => 0.04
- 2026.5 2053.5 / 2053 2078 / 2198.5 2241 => -0.01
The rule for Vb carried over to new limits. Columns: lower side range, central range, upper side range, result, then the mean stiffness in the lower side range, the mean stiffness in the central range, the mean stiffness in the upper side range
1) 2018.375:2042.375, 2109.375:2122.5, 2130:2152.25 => -3.09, 95.1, 90.6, 66.9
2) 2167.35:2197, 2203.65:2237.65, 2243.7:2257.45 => -2.04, 78.8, 93.8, 96.2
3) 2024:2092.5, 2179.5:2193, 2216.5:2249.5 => 3.99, 94.7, 66.4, 94.1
